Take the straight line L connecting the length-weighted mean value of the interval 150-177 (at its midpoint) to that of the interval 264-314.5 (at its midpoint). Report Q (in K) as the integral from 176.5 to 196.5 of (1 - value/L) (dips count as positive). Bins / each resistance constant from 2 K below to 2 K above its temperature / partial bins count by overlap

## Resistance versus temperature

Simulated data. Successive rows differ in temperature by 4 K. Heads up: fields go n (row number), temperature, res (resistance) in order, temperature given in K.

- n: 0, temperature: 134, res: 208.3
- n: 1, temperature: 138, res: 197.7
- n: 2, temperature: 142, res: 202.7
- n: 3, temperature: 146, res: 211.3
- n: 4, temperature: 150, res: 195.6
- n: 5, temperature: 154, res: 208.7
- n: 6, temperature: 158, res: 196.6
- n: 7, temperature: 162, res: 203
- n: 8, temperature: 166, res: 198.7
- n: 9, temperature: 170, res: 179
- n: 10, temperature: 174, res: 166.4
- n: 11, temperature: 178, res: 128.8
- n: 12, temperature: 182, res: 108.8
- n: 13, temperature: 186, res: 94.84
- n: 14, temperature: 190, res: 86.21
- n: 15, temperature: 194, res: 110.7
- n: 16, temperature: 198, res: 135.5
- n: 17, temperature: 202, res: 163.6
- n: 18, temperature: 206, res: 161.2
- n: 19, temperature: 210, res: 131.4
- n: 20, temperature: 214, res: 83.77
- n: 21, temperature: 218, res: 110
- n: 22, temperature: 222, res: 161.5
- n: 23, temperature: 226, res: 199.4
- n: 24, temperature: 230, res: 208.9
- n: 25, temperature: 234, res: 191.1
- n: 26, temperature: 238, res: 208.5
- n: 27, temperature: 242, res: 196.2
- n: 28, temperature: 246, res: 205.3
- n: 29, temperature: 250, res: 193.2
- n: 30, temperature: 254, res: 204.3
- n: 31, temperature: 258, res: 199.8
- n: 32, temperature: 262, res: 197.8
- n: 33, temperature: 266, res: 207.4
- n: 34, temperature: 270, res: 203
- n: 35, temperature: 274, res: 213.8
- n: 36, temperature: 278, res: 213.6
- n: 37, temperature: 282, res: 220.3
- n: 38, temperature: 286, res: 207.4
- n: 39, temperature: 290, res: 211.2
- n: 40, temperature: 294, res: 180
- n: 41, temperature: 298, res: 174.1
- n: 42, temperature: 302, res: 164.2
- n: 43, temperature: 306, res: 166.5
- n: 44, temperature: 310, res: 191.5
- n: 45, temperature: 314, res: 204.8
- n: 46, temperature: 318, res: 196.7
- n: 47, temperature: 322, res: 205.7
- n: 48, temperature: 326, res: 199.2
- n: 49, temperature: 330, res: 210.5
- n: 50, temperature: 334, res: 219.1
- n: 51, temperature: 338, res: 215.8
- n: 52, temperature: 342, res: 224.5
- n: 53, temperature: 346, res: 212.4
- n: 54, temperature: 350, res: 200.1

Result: 8.91 K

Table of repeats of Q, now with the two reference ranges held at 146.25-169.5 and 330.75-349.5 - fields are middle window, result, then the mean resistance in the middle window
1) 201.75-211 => 2.4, 152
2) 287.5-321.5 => 4.1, 187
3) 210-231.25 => 5.9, 149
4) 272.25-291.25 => -0.2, 213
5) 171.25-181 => 2.7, 146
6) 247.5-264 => 0.8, 199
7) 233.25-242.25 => 0.3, 200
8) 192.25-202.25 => 3.5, 133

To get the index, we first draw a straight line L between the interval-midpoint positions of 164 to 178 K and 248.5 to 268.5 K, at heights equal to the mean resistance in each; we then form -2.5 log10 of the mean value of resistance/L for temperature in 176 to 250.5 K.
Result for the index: 0.24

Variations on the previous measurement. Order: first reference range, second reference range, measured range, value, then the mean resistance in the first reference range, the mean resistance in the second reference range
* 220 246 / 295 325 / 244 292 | -0.08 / 195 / 186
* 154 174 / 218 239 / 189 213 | 0.39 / 193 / 185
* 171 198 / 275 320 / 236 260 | -0.24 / 120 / 194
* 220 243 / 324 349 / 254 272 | -0.01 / 194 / 213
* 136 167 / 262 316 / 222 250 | 0.00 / 202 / 197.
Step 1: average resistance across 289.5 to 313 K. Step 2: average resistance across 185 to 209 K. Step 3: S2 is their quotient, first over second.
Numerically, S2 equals 1.42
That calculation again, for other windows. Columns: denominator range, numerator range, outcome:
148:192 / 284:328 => 1.19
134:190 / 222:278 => 1.15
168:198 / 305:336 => 1.59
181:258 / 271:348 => 1.28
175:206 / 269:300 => 1.65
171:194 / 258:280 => 1.73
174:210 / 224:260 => 1.59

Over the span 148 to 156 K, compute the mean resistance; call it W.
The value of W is 202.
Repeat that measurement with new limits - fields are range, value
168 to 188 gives 136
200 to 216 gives 135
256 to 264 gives 199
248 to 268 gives 200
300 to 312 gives 174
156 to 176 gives 189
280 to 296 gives 205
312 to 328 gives 202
